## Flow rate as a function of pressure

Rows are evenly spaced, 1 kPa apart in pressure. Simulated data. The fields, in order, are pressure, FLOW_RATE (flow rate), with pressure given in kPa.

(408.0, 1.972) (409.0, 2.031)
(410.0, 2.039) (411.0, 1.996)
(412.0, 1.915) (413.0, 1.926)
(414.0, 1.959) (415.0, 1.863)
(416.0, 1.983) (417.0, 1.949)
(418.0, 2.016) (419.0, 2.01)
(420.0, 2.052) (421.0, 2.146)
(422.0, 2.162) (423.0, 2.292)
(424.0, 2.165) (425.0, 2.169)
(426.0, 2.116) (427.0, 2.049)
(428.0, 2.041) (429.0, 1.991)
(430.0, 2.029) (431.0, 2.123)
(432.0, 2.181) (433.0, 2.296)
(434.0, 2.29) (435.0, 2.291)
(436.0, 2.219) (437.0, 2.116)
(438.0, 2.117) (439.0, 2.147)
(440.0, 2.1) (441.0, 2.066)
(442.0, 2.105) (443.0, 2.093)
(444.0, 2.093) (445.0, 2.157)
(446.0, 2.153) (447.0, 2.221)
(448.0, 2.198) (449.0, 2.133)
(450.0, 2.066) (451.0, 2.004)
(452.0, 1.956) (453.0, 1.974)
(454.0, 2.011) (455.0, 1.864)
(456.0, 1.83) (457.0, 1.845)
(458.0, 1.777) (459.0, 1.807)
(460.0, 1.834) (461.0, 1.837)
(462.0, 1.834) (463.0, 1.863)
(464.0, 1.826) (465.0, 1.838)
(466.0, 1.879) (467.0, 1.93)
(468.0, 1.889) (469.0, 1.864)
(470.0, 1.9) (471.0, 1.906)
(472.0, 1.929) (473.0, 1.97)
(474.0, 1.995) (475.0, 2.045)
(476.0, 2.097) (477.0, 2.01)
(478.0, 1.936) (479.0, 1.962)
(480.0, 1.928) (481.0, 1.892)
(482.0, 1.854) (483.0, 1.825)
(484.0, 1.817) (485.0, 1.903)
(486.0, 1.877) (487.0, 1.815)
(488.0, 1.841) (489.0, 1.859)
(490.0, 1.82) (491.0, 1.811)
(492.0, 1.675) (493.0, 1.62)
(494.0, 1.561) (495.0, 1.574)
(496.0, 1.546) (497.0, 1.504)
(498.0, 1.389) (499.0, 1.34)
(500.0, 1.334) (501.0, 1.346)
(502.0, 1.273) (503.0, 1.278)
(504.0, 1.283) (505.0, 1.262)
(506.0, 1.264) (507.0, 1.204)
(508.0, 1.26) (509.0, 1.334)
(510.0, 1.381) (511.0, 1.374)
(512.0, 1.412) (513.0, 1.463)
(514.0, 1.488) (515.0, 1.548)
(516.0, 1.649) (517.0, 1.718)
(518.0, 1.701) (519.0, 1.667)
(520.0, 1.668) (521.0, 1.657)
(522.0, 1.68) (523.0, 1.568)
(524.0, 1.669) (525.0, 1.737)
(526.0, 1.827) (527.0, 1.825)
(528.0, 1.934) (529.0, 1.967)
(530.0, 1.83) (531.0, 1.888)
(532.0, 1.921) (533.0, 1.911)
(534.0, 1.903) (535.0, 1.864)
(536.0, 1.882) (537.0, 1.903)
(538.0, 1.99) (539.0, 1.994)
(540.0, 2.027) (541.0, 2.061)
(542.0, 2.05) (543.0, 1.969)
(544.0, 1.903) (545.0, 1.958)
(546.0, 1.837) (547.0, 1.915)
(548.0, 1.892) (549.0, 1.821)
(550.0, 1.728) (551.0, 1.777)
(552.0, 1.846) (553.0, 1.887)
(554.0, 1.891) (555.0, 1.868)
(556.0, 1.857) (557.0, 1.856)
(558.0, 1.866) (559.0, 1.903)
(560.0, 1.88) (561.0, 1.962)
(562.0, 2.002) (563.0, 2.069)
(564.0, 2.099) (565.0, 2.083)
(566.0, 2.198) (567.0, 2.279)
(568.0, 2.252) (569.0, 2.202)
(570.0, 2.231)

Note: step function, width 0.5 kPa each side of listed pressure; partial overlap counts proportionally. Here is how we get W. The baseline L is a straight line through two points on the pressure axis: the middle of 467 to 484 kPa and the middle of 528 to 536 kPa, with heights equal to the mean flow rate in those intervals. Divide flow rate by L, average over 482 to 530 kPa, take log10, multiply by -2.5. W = 0.20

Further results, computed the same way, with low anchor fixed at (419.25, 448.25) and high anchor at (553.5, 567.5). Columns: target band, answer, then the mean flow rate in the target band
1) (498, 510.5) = 0.50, 1.3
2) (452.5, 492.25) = 0.11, 1.89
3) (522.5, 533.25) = 0.11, 1.82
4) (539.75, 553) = 0.06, 1.9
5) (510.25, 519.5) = 0.30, 1.55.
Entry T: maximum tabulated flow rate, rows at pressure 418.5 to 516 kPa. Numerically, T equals 2.296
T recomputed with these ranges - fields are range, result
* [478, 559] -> 2.061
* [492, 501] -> 1.675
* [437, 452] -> 2.221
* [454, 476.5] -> 2.097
